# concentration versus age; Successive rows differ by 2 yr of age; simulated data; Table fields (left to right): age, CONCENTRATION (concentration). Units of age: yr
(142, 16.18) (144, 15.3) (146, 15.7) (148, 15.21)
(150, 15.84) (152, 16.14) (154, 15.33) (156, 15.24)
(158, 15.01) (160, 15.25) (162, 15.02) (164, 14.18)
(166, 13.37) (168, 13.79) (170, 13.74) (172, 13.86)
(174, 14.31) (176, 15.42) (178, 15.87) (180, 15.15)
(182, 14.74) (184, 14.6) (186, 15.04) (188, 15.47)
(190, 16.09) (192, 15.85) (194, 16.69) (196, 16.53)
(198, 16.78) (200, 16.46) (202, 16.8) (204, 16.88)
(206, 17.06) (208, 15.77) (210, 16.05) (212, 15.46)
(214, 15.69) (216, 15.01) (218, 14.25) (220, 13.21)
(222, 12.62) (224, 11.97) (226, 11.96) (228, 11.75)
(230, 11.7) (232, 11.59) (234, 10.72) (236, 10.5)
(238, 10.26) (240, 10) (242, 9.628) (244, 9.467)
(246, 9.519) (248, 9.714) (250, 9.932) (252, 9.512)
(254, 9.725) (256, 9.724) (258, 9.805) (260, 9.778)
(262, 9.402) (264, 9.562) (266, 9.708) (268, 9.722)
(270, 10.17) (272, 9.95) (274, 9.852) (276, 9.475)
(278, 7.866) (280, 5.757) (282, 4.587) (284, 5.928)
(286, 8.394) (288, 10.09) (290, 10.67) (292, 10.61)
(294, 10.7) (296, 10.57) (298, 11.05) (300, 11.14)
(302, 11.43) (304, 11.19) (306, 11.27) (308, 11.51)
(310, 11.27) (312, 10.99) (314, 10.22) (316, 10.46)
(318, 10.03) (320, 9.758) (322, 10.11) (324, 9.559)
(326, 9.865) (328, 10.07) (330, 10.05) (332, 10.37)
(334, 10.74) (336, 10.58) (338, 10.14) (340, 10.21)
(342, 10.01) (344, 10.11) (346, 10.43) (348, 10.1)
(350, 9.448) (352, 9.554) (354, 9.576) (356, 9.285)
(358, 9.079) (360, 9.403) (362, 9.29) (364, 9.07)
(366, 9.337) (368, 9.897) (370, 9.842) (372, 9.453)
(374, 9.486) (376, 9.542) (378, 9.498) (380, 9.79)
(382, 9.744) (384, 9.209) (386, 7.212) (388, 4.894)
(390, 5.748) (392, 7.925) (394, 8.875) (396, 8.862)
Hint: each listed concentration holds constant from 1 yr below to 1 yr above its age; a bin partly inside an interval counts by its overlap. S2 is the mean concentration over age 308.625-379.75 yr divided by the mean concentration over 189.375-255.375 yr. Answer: 0.75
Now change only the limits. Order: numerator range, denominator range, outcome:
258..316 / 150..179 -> 0.66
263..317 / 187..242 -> 0.69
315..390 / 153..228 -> 0.64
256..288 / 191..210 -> 0.53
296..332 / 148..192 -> 0.71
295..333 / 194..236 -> 0.74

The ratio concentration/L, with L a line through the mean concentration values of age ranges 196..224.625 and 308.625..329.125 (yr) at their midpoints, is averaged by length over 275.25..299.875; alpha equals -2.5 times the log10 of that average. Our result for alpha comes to 0.295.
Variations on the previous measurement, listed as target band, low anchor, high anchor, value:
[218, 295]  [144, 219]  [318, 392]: 0.28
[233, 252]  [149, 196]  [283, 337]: 0.26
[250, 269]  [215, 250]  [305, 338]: 0.15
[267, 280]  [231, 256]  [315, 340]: 0.10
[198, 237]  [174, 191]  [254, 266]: -0.10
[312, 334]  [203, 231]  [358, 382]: 0.09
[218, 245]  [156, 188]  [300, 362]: 0.15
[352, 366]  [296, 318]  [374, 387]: 0.05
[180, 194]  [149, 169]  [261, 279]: -0.14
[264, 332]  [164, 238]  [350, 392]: 0.15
